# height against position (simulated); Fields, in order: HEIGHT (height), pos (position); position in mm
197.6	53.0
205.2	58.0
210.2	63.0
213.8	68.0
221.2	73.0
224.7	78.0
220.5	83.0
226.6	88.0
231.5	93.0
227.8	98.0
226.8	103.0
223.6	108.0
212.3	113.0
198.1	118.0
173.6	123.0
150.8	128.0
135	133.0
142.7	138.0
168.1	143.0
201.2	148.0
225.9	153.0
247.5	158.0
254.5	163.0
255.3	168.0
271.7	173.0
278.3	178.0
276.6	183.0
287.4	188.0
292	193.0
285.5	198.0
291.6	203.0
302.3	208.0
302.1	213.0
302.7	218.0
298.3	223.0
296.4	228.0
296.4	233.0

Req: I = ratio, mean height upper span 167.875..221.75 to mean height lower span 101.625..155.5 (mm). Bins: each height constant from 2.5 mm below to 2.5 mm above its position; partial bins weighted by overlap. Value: 1.54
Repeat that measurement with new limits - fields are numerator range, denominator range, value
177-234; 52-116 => 1.34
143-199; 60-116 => 1.16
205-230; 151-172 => 1.21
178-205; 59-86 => 1.31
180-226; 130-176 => 1.39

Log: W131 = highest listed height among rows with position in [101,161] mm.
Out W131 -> 247.5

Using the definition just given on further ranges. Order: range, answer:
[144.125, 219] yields 302.7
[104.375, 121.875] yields 223.6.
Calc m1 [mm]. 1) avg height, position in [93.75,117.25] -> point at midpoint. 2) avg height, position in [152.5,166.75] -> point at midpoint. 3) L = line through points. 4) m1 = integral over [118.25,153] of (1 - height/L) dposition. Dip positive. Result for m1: 9.8 mm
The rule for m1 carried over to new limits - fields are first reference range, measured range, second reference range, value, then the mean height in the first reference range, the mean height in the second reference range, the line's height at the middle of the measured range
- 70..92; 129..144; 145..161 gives 5.2 mm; 224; 224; 224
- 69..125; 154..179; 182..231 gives 0.7 mm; 217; 294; 266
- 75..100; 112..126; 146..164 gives 2.3 mm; 226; 231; 229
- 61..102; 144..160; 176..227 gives 2.7 mm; 222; 292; 263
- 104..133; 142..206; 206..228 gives -1.6 mm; 189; 301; 252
